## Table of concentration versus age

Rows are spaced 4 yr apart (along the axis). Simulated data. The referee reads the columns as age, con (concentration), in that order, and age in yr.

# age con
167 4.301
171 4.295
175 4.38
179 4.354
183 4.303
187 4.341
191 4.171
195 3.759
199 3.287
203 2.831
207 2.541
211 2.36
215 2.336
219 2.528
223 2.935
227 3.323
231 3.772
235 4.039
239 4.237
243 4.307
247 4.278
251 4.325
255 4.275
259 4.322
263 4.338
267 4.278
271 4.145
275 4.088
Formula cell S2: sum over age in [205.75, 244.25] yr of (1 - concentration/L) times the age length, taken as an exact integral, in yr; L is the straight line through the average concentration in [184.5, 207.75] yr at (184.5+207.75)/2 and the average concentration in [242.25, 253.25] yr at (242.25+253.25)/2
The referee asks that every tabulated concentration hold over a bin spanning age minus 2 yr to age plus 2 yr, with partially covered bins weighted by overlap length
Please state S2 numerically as 7.4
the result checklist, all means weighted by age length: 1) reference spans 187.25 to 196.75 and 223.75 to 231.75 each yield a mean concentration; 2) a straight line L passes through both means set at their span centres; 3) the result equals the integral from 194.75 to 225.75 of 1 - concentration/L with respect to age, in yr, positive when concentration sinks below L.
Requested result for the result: 7.9 yr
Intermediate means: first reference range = 4.04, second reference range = 3.42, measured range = 2.78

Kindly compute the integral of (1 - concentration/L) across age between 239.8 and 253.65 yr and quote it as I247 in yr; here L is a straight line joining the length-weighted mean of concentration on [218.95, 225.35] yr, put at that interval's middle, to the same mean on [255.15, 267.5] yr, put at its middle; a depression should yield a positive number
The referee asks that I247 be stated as -2.0 yr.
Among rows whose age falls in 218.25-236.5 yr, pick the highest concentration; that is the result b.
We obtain 4.039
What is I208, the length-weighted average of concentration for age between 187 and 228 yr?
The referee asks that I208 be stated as 3.06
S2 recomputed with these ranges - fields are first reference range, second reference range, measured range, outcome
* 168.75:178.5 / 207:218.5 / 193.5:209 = -0.5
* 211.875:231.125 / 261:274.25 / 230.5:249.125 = -4.1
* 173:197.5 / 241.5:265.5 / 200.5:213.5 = 5.0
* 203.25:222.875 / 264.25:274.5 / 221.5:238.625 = -3.1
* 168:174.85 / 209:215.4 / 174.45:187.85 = -1.7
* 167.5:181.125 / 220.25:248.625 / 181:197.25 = 0.3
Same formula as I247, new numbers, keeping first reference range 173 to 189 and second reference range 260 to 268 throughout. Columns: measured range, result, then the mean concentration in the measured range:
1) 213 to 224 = 4.47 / 2.57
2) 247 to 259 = 0.05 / 4.3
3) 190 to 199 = 1.14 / 3.79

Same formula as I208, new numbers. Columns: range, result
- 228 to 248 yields 4.08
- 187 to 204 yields 3.65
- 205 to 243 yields 3.18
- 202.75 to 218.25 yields 2.48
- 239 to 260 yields 4.29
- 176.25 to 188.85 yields 4.34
